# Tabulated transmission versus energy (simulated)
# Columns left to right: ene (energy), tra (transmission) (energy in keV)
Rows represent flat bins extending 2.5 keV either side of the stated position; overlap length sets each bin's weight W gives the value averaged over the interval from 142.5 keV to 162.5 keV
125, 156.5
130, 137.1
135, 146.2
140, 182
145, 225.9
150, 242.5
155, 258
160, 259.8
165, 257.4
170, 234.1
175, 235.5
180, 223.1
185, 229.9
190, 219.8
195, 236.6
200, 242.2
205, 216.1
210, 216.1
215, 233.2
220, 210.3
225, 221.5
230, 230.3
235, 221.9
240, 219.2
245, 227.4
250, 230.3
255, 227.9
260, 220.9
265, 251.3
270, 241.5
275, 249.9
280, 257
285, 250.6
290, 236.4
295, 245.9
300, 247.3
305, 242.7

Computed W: 247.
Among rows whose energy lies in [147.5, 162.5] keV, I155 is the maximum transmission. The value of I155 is 259.8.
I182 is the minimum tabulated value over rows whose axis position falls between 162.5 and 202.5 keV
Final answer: 219.8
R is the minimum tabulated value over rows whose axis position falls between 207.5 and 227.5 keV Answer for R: 210.3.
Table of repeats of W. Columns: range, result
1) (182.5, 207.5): 229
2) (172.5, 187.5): 230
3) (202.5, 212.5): 216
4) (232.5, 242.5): 221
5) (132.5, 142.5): 164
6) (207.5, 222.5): 220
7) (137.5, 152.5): 217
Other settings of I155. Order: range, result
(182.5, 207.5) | 242.2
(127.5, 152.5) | 242.5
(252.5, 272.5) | 251.3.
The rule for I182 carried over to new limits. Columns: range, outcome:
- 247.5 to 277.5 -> 220.9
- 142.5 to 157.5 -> 225.9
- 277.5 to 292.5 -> 236.4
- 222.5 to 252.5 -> 219.2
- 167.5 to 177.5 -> 234.1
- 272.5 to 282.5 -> 249.9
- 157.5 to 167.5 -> 257.4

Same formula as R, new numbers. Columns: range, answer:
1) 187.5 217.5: 216.1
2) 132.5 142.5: 146.2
